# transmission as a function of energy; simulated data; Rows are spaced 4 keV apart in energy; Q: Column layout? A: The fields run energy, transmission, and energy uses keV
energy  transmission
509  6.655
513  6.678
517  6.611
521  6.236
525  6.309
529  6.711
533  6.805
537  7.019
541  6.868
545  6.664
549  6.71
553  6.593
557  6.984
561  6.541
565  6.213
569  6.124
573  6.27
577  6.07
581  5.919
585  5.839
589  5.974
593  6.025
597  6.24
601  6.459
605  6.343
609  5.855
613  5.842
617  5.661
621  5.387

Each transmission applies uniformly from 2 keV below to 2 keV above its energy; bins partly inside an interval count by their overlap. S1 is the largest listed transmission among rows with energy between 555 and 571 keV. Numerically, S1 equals 6.984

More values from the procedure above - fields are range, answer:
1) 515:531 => 6.711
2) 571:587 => 6.27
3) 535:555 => 7.019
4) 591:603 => 6.459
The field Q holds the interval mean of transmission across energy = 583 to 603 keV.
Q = 6.11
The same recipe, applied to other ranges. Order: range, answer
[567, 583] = 6.1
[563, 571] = 6.17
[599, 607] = 6.4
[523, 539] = 6.71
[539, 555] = 6.71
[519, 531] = 6.42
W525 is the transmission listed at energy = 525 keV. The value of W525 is 6.309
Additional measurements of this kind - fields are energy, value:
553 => 6.593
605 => 6.343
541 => 6.868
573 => 6.27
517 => 6.611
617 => 5.661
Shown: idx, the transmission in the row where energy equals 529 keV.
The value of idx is 6.711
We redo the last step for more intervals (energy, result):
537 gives 7.019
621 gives 5.387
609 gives 5.855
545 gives 6.664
